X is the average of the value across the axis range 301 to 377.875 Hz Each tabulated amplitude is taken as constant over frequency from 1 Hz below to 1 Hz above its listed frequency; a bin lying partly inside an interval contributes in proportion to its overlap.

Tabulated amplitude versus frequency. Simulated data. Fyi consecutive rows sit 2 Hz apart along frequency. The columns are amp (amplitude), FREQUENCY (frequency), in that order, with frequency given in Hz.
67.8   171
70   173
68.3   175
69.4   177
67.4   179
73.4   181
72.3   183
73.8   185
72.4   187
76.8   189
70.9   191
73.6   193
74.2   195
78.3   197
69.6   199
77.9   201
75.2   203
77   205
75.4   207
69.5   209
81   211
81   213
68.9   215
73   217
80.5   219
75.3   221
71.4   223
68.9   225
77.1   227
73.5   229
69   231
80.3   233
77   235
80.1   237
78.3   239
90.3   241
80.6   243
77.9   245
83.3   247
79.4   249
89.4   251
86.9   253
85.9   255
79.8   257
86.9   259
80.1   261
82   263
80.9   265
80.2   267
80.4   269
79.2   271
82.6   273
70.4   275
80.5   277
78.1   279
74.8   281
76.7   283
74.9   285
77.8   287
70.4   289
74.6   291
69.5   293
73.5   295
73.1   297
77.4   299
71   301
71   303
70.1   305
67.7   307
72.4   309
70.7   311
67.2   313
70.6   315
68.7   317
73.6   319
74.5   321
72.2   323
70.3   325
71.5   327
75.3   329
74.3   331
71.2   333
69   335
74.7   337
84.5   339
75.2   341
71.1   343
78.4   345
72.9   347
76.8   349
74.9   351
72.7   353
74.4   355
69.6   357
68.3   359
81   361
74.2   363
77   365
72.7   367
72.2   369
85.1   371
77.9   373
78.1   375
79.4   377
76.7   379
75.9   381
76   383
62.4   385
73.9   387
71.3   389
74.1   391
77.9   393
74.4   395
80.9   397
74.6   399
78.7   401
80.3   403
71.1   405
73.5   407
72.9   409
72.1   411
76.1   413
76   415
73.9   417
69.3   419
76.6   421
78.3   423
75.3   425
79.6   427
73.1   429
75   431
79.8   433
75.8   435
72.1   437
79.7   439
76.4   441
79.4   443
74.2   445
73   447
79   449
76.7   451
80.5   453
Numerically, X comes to 73.7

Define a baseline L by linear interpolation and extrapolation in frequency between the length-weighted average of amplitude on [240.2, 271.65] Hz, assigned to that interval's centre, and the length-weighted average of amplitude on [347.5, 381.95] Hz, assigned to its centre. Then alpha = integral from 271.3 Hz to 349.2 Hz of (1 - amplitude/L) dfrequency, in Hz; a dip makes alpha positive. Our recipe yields 5.5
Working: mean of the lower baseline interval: 82.7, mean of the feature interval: 73.6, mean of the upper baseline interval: 75.7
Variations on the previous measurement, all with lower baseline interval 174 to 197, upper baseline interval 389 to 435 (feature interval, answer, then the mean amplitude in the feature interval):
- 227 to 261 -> -3.7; 81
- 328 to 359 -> 0.2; 74.1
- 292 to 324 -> 1.1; 71.5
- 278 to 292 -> -0.3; 75.3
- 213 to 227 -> -0.2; 73.9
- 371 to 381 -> -0.5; 78.5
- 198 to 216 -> -0.6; 75.1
